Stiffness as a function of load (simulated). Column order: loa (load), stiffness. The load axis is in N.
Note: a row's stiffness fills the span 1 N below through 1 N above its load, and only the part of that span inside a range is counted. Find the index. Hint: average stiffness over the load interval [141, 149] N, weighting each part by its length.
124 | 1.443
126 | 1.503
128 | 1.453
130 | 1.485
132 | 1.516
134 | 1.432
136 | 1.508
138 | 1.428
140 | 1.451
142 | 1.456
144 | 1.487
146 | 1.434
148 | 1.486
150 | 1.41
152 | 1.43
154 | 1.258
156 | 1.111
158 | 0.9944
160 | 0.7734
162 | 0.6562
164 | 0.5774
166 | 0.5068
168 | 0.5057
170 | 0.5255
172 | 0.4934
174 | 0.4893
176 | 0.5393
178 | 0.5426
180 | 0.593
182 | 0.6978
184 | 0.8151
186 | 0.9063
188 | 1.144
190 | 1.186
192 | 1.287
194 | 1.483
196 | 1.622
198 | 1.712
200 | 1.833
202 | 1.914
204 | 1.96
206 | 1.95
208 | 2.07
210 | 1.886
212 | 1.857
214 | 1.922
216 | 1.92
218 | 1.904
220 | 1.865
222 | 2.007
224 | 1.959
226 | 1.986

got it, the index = 1.47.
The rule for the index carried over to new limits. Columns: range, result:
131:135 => 1.47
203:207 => 1.96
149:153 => 1.42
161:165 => 0.617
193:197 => 1.55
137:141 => 1.44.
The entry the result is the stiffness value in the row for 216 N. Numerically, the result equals 1.92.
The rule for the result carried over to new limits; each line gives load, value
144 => 1.487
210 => 1.886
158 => 0.9944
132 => 1.516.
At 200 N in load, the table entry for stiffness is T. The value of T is 1.833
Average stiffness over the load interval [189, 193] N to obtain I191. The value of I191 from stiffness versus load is 1.24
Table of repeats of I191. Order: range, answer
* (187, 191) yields 1.17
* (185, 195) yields 1.2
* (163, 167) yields 0.542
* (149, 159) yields 1.24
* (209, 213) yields 1.87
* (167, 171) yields 0.516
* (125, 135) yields 1.48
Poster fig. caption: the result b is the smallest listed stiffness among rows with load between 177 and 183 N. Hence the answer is 0.5426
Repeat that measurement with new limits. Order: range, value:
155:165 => 0.5774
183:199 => 0.8151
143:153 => 1.41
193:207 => 1.483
